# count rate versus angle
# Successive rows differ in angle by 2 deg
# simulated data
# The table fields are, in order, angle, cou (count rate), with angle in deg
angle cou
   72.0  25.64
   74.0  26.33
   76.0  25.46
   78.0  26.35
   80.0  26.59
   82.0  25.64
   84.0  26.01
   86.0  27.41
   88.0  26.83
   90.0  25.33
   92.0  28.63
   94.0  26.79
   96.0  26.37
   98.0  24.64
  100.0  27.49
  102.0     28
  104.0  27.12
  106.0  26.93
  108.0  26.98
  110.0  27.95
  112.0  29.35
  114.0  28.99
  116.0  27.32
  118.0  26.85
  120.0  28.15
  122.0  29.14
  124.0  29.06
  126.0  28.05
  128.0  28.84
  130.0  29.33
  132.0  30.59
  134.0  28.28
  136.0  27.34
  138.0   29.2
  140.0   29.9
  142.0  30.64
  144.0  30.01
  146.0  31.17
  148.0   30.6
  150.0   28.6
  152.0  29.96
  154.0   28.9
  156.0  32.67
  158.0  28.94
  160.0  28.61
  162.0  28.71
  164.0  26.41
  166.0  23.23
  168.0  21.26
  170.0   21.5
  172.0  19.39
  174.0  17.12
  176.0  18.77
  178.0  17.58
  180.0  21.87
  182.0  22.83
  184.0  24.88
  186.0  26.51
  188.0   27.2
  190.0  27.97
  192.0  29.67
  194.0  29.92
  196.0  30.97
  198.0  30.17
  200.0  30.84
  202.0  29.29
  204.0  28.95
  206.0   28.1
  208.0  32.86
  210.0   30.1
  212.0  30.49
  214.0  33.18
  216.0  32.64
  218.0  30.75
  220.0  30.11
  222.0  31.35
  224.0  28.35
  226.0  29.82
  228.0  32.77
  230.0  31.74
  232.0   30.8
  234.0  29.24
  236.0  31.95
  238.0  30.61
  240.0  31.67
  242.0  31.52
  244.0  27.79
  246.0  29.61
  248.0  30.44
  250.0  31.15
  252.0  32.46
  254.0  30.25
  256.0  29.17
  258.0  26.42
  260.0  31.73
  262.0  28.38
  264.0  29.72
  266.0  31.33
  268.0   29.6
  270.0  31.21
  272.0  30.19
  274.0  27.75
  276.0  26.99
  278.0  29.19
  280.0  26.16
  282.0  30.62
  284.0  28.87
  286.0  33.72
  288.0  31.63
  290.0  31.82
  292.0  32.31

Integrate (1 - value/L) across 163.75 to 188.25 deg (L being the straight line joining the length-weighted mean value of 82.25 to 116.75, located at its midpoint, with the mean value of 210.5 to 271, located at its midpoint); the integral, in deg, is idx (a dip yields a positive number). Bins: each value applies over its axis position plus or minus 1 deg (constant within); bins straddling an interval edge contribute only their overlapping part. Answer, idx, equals 6.0 deg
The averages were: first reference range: 27.2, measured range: 21.9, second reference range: 30.5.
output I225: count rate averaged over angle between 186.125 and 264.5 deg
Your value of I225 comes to 30.2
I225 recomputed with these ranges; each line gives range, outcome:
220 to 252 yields 30.6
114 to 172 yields 28.2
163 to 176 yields 21.3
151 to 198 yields 25.5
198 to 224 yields 30.6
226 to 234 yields 31.2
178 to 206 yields 27.4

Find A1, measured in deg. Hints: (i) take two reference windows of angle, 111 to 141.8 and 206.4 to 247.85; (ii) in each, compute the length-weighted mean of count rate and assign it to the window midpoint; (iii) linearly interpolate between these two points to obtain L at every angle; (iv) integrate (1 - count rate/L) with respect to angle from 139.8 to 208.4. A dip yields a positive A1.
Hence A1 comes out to 6.40 deg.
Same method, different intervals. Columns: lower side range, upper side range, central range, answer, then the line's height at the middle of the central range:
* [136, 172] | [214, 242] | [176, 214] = 2.6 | 29.7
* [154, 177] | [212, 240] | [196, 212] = -0.8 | 28.6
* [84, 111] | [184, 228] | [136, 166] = -1.0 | 28.4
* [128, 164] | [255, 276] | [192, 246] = -2.1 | 29.5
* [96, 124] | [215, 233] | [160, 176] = 3.6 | 29.3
